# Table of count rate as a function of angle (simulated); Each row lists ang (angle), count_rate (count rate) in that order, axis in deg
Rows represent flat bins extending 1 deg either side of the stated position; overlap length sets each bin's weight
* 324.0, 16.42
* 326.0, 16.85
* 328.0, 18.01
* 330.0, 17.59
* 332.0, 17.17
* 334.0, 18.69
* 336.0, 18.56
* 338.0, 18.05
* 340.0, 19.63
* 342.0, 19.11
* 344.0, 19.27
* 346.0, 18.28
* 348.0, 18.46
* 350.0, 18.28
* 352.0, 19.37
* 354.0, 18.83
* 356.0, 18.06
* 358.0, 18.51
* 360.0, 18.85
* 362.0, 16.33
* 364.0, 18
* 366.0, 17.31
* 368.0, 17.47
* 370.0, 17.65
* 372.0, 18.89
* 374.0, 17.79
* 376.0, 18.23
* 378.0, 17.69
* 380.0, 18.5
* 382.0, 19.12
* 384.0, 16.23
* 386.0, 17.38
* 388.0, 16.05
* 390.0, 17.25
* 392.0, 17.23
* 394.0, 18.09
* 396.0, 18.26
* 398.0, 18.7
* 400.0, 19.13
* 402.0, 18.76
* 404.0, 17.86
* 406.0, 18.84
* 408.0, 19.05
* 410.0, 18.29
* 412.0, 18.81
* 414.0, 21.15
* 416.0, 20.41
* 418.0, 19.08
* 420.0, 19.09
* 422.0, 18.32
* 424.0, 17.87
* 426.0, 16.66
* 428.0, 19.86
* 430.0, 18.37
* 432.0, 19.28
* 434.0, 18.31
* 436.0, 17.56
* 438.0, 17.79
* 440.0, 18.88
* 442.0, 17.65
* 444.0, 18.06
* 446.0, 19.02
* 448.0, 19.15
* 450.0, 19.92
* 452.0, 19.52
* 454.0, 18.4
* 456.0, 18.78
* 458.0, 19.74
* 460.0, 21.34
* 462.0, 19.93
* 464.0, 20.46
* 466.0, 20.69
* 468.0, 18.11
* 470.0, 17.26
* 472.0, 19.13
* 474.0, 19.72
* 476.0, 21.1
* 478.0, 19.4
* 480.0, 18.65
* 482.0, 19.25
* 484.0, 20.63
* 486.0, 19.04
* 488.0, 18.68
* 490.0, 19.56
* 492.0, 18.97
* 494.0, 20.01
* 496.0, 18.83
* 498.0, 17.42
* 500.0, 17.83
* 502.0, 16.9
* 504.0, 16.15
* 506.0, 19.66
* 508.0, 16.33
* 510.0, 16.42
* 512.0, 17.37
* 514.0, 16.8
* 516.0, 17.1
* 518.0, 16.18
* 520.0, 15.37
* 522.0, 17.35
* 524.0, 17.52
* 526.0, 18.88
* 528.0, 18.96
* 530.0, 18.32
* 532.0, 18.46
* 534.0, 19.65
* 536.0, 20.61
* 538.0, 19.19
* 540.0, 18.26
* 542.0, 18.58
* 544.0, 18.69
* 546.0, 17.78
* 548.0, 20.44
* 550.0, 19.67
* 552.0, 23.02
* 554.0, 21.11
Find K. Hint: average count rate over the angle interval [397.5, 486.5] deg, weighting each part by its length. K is 19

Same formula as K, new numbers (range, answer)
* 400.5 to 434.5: 18.8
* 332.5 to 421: 18.4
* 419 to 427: 18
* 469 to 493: 19.3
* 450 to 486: 19.5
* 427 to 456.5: 18.7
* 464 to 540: 18.4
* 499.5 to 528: 17.2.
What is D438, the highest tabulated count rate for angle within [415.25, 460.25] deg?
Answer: 21.34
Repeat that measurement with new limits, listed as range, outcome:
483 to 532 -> 20.63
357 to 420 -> 21.15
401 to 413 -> 19.05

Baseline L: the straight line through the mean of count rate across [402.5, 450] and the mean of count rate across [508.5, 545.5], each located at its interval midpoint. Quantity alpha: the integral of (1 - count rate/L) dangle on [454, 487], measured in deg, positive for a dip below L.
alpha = -2.1 deg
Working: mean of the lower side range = 18.7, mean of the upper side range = 18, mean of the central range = 19.5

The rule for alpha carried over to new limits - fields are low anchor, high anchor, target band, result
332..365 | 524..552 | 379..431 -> 0.8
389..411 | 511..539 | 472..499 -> -1.8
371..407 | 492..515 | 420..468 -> -2.9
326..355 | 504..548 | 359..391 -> 1.2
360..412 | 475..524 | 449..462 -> -1.1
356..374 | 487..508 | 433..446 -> 0.0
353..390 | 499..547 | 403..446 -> -2.0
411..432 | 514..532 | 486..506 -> -0.5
